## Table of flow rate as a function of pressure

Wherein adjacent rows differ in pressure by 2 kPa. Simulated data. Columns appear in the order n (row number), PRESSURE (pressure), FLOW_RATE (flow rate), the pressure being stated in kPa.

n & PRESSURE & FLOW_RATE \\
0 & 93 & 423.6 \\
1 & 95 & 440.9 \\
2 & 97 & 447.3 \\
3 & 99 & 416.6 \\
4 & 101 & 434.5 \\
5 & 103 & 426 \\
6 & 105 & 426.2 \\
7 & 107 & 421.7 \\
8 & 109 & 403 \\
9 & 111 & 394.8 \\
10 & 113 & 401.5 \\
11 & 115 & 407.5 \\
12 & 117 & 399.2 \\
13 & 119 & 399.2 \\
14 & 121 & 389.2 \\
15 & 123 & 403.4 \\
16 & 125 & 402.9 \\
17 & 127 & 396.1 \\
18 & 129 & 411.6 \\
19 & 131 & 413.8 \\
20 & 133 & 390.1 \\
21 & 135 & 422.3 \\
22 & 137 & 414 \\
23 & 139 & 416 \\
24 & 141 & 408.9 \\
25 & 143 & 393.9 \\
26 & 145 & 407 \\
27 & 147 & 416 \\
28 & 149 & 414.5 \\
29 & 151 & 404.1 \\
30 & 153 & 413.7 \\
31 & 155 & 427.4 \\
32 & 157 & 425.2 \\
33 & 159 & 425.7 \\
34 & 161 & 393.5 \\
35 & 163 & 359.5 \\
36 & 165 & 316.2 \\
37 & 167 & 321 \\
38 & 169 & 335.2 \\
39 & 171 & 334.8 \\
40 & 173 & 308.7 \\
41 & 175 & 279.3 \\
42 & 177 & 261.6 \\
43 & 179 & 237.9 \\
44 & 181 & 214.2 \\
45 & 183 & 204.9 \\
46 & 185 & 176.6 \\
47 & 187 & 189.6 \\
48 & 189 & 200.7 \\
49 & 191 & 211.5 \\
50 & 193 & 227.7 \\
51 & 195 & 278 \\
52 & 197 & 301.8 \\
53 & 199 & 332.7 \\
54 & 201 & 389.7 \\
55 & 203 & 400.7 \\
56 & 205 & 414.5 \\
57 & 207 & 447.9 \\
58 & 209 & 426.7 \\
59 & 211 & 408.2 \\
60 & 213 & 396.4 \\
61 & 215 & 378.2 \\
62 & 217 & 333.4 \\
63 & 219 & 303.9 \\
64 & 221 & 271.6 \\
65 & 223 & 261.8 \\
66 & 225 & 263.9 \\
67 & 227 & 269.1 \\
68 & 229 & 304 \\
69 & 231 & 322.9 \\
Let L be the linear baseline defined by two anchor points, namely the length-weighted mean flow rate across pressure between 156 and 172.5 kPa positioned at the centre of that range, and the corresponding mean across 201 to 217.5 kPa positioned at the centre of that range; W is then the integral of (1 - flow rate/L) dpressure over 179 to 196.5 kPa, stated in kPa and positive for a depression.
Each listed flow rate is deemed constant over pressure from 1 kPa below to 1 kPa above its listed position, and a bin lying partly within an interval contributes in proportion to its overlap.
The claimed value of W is 7.6 kPa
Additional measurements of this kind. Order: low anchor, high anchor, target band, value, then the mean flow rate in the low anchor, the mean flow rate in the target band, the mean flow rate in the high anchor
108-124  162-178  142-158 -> -3.10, 400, 413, 315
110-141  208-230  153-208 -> 7.10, 404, 314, 329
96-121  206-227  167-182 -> 3.55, 414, 284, 345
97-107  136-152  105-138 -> 1.10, 428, 405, 409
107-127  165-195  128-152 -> -4.37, 401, 409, 253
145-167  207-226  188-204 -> 3.01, 396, 293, 344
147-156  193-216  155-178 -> 3.32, 415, 346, 373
